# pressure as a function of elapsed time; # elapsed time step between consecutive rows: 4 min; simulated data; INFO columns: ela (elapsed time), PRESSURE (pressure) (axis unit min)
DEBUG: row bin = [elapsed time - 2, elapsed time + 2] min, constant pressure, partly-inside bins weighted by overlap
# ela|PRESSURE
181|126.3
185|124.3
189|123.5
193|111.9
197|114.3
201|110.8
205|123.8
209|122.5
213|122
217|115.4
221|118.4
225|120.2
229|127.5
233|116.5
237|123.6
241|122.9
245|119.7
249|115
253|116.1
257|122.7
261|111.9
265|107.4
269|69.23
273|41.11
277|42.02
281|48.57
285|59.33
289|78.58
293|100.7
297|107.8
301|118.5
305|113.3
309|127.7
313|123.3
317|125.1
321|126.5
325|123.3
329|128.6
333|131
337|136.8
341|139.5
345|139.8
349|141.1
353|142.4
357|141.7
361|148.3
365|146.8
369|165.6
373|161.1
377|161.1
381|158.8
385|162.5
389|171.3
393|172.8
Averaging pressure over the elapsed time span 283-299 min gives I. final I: 86.6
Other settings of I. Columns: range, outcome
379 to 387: 161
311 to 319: 124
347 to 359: 142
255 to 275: 90.5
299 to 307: 116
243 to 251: 117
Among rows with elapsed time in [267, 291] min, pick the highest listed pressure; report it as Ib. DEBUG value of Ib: 78.58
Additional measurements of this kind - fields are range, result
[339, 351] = 141.1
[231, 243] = 123.6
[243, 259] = 122.7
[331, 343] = 139.5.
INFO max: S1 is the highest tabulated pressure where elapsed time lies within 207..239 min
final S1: 127.5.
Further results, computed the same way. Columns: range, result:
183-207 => 124.3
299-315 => 127.7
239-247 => 122.9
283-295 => 100.7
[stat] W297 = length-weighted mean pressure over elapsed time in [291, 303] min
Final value 109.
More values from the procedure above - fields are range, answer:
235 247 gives 122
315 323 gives 126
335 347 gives 139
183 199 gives 118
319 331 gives 126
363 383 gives 159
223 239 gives 122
